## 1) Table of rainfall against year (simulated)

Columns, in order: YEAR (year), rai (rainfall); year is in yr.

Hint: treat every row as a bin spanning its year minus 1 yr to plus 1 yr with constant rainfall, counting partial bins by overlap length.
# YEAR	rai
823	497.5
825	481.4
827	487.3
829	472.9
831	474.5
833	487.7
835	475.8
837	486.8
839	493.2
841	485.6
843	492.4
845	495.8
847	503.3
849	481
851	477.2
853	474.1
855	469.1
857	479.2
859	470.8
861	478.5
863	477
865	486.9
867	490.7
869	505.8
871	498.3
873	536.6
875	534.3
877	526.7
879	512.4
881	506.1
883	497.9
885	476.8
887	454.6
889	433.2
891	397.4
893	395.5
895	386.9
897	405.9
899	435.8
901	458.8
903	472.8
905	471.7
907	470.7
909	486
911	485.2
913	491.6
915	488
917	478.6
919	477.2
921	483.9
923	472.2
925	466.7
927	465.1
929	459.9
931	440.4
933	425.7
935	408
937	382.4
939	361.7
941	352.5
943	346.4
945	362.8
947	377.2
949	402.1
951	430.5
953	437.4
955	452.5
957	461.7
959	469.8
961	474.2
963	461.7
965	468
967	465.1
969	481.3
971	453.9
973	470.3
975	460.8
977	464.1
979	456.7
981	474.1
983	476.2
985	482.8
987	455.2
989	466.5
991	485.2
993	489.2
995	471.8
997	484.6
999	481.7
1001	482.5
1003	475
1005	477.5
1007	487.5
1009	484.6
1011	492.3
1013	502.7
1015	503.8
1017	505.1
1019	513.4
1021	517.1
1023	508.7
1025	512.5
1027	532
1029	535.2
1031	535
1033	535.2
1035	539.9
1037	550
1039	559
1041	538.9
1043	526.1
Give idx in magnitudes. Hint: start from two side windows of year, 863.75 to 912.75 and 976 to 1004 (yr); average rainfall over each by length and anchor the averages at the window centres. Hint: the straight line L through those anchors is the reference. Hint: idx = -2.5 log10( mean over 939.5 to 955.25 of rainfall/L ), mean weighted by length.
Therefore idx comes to 0.207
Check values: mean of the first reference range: 472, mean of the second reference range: 475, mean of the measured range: 391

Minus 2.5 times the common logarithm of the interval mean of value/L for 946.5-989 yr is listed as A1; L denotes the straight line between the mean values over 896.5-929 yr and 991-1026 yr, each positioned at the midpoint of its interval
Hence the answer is 0.06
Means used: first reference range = 470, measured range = 457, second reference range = 493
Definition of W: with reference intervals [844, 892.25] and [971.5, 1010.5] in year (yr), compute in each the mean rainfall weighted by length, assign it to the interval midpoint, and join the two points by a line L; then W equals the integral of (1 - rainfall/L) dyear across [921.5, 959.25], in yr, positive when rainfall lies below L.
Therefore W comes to 4.71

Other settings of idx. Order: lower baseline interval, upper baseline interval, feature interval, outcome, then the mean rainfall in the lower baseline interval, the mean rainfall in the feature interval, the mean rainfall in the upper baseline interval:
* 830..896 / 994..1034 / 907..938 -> 0.06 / 480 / 461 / 502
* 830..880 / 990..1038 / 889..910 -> 0.13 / 492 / 438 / 504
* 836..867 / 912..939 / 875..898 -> 0.03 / 484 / 457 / 453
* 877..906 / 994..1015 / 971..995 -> 0.02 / 453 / 470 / 485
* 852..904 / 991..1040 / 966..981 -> 0.07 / 472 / 465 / 507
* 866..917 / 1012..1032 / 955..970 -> 0.07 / 473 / 468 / 517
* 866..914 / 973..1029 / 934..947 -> 0.28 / 472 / 370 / 487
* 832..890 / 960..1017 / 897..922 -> 0.03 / 489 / 472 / 477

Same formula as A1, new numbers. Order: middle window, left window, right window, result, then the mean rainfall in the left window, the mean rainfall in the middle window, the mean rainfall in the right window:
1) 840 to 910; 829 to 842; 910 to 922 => 0.02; 483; 475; 484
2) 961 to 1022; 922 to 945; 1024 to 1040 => 0.02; 414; 480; 537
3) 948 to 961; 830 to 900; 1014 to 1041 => 0.14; 477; 445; 527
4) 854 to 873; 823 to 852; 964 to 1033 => 0.00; 486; 487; 488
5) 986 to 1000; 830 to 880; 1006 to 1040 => 0.08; 492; 476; 518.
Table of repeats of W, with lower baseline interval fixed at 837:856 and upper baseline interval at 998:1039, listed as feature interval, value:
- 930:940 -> 1.9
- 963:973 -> 0.7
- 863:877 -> -0.5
